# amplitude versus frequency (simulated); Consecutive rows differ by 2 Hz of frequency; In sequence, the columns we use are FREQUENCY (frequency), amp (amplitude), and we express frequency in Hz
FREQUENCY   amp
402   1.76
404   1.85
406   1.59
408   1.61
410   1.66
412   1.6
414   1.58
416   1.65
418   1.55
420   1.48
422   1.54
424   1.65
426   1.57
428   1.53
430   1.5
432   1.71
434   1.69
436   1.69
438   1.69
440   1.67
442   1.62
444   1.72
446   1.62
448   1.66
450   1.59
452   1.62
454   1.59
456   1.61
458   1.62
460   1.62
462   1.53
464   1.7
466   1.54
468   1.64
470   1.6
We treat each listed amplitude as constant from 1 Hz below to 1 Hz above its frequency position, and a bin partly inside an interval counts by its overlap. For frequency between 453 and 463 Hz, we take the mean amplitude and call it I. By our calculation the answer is 1.59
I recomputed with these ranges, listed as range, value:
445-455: 1.62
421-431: 1.56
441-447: 1.65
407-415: 1.61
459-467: 1.6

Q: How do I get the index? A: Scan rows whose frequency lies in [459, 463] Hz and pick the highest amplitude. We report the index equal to 1.62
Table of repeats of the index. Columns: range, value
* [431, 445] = 1.72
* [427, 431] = 1.53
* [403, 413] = 1.85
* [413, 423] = 1.65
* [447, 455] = 1.66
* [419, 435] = 1.71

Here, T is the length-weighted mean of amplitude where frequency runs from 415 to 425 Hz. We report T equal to 1.57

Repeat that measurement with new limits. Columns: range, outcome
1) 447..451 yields 1.62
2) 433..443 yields 1.67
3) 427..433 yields 1.58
